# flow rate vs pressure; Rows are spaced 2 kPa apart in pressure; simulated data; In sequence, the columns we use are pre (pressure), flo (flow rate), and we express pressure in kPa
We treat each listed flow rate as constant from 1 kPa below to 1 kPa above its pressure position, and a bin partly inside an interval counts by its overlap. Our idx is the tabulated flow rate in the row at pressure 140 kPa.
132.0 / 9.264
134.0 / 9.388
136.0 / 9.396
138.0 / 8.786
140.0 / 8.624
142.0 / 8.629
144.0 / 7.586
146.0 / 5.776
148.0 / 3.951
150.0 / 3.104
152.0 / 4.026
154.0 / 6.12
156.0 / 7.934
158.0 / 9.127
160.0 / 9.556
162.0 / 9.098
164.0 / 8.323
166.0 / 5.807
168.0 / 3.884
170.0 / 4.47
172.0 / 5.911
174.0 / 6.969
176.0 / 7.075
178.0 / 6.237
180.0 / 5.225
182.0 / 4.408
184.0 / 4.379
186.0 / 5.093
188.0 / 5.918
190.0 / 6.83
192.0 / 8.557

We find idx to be 8.624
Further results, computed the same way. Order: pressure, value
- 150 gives 3.104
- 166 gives 5.807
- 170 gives 4.47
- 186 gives 5.093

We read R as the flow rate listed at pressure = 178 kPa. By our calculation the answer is 6.237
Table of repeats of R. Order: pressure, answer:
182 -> 4.408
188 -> 5.918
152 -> 4.026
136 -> 9.396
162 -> 9.098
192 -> 8.557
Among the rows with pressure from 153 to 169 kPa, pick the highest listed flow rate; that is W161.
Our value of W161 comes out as 9.556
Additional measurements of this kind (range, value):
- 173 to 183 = 7.075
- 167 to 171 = 4.47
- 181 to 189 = 5.918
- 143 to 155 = 7.586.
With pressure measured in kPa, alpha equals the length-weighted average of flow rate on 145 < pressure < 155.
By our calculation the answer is 4.6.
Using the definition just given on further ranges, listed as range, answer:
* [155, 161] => 8.87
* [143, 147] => 6.68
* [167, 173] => 4.75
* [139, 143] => 8.63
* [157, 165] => 9.03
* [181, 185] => 4.39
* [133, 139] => 9.19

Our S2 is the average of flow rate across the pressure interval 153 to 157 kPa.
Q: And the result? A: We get 7.03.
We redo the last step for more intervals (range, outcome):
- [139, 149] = 6.91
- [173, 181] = 6.38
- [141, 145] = 8.11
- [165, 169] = 4.85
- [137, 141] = 8.71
